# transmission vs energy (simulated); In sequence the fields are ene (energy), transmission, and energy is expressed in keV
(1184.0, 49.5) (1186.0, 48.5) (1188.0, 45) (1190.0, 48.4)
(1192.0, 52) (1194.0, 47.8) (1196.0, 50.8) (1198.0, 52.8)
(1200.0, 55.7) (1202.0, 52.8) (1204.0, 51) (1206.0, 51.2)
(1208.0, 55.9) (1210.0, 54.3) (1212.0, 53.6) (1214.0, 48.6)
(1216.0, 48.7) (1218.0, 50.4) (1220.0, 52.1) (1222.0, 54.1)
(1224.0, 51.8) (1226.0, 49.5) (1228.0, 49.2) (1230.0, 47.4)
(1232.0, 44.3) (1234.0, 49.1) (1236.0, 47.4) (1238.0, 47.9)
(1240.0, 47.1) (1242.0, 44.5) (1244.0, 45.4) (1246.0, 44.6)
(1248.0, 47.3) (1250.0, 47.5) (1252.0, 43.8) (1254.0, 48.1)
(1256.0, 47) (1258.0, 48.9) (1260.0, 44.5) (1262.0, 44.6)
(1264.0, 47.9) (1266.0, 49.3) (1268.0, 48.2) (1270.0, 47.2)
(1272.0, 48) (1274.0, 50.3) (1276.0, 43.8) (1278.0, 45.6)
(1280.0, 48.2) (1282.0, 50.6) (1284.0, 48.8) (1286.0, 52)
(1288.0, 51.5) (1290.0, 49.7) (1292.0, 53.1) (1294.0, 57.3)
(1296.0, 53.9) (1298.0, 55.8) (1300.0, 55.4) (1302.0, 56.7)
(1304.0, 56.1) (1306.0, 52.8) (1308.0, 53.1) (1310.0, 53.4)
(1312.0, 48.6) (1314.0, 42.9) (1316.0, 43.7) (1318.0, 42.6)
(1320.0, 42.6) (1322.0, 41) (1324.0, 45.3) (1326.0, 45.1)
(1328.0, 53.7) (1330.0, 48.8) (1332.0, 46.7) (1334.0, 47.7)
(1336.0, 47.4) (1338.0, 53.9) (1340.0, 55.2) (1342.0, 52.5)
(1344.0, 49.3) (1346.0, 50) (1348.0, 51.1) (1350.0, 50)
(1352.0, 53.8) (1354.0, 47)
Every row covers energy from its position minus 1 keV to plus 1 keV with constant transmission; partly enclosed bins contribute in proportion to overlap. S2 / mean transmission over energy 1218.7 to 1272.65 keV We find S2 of 47.7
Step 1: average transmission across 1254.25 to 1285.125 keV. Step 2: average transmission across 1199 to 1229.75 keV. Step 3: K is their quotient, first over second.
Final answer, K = 0.9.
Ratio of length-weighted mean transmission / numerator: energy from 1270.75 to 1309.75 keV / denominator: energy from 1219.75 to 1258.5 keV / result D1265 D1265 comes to 1.1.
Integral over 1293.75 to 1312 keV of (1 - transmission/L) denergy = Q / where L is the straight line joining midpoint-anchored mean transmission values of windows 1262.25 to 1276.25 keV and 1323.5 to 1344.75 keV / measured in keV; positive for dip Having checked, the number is -2.1 keV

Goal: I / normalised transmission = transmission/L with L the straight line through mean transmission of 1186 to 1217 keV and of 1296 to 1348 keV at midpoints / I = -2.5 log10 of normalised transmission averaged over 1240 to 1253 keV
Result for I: 0.11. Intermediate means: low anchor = 51.2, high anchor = 49.7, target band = 45.6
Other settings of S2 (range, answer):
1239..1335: 48.6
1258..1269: 47.1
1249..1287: 47.6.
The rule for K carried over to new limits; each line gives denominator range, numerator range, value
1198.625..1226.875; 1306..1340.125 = 0.91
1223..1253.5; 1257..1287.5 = 1.02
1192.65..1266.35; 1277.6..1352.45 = 1.02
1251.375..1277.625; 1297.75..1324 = 1.05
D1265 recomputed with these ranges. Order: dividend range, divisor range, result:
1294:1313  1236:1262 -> 1.17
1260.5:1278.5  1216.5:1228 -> 0.92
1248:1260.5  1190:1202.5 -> 0.91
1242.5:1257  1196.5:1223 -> 0.88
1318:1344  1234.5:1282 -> 1.03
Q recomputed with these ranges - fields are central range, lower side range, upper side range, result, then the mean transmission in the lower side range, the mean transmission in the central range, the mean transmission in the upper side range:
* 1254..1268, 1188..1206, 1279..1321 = 1.0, 51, 47.2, 50.9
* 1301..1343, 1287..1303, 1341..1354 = 2.7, 54.2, 49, 50.8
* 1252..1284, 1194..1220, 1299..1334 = 1.8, 52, 47.4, 48.7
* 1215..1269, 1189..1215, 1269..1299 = 3.6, 51.9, 47.8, 50.4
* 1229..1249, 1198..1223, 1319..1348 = 1.9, 52.4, 46.5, 48.6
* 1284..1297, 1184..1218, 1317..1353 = -0.8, 51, 52.6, 48.7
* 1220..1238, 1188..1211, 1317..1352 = 0.7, 51.8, 49.2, 48.6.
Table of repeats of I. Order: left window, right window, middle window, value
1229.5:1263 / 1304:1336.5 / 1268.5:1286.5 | -0.03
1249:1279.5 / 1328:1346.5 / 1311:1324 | 0.13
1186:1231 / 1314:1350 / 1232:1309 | 0.00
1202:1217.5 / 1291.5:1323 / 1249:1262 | 0.11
